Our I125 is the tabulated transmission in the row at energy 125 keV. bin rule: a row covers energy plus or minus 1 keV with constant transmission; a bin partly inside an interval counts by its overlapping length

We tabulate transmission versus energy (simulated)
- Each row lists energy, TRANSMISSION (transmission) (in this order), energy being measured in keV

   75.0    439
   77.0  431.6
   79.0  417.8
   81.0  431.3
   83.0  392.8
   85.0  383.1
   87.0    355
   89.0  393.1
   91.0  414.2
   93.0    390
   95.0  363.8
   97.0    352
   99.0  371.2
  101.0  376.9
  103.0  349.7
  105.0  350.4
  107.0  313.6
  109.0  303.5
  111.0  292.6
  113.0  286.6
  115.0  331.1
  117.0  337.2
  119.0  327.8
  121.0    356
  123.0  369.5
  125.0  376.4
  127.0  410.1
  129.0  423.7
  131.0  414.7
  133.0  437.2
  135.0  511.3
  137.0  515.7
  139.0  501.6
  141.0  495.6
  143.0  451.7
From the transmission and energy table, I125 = 376.4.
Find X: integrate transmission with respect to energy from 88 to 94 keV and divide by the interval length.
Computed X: 399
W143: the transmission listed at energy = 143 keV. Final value 451.7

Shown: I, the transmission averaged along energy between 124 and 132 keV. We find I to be 406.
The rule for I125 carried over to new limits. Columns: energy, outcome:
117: 337.2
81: 431.3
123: 369.5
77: 431.6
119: 327.8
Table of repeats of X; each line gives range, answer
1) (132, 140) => 491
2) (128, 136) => 447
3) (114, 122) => 338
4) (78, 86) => 406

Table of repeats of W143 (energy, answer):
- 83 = 392.8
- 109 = 303.5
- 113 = 286.6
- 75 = 439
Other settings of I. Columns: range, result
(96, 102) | 367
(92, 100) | 369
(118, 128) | 368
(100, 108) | 348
